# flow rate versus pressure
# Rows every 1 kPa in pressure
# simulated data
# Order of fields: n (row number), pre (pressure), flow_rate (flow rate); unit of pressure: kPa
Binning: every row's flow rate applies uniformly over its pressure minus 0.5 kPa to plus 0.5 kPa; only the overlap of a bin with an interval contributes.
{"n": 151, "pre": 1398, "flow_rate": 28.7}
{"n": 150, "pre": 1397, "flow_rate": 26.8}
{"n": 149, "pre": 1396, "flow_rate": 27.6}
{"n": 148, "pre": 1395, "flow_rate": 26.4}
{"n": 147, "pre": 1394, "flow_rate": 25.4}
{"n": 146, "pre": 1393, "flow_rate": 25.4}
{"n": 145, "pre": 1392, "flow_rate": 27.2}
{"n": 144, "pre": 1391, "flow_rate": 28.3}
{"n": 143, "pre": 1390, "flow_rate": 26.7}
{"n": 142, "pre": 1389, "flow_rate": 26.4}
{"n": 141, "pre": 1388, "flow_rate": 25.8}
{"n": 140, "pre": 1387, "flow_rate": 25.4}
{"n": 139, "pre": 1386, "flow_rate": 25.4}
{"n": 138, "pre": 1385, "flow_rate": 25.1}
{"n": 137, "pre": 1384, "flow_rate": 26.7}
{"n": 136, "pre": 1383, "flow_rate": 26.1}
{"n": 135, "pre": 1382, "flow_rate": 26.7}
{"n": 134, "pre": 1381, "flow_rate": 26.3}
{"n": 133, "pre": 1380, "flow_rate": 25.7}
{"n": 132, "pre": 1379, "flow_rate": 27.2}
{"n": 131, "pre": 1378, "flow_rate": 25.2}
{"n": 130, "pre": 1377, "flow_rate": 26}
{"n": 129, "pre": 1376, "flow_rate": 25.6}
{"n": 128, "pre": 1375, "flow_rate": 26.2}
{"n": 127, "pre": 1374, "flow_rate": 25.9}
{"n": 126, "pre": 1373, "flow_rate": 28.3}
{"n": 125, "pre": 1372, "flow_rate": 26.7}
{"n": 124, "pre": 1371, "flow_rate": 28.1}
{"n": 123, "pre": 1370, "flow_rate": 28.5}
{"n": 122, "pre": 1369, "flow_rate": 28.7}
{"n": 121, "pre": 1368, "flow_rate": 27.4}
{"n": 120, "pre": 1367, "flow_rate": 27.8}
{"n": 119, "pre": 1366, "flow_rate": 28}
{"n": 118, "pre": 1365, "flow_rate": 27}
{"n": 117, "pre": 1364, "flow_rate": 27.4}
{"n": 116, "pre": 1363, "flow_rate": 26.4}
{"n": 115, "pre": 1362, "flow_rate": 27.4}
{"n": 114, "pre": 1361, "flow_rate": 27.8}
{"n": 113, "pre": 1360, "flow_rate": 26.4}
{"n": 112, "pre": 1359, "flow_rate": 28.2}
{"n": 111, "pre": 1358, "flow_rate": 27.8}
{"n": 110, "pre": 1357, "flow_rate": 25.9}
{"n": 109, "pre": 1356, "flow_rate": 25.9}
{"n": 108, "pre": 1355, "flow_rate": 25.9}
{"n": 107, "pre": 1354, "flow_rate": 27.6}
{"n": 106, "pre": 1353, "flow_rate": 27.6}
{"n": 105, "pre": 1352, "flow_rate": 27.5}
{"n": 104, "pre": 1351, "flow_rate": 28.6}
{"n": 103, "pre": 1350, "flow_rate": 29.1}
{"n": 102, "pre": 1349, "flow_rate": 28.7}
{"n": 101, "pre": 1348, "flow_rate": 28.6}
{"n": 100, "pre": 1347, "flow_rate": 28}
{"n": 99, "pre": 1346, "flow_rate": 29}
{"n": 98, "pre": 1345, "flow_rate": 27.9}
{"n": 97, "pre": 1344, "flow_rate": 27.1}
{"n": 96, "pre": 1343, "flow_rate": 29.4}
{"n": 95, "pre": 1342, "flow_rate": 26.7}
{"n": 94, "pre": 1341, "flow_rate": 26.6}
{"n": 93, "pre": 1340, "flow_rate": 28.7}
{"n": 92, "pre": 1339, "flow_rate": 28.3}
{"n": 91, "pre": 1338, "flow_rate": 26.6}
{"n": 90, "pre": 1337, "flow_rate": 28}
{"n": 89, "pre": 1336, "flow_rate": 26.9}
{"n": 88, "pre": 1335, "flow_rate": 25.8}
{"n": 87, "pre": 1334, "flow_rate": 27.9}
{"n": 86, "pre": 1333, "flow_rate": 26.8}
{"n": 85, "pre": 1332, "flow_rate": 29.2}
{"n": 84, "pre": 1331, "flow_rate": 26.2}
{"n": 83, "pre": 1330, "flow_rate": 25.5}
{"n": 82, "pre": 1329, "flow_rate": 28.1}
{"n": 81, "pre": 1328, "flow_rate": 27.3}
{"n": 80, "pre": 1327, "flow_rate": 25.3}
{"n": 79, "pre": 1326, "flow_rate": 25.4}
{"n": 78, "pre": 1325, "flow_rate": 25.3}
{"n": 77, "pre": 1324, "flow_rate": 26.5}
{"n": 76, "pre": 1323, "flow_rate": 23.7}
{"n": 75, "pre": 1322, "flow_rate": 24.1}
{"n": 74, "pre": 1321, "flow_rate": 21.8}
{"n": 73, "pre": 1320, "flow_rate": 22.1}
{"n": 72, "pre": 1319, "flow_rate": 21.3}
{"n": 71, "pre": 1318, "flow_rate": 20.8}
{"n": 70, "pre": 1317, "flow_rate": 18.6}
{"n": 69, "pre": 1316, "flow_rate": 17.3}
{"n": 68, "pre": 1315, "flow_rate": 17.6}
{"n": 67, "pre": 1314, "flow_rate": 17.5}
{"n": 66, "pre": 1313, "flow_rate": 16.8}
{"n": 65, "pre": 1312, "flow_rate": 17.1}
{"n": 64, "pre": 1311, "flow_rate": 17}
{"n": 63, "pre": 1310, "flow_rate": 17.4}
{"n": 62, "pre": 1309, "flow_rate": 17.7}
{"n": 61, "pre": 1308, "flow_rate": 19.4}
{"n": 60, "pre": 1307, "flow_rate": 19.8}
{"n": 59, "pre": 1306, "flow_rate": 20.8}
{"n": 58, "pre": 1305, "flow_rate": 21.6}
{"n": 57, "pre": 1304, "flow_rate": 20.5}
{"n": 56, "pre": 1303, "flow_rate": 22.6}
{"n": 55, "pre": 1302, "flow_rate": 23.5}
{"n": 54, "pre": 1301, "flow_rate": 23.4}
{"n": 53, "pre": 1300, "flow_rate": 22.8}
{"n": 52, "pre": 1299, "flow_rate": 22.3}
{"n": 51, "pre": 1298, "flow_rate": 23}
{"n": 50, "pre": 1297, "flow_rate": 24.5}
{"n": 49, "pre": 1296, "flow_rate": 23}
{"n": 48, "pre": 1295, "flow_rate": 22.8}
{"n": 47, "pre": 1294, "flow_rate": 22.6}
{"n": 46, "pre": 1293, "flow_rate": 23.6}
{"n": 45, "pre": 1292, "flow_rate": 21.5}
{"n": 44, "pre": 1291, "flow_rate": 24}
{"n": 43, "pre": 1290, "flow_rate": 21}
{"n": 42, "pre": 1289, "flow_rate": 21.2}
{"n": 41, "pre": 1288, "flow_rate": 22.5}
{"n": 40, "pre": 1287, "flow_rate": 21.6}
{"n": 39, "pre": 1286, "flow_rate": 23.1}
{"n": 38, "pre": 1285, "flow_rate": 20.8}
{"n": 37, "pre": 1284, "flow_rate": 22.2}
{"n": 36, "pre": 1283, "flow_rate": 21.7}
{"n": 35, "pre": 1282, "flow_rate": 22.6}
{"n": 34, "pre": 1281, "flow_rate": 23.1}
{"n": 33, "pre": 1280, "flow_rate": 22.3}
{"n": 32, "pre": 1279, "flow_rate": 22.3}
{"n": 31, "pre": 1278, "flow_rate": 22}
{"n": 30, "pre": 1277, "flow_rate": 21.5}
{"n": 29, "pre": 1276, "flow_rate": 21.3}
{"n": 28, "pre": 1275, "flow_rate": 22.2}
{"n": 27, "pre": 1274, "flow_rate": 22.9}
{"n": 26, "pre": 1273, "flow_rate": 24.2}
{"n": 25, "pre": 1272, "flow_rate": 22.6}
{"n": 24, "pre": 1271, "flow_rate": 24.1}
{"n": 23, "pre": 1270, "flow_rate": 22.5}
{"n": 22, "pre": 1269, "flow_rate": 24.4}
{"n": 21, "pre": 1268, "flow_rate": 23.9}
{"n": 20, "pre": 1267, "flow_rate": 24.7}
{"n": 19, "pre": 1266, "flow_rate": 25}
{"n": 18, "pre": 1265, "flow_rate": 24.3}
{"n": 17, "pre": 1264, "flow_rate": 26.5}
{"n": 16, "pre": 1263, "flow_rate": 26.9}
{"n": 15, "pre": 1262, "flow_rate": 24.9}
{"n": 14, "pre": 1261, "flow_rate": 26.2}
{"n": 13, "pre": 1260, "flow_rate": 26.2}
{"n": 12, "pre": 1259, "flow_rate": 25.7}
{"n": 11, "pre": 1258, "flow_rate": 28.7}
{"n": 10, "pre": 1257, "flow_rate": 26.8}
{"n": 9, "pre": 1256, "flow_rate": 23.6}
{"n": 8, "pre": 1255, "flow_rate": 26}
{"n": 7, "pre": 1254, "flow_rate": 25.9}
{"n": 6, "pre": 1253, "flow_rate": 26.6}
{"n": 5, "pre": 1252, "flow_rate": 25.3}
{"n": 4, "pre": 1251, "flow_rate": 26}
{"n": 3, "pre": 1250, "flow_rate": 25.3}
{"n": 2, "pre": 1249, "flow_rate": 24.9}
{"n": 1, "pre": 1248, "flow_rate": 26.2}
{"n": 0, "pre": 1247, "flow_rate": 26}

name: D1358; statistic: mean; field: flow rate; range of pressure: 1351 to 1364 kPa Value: 27.1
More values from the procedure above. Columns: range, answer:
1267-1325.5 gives 21.8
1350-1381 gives 27.1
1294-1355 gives 24.2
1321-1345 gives 26.7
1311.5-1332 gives 22.6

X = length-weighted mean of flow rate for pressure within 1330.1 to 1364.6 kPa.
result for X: 27.5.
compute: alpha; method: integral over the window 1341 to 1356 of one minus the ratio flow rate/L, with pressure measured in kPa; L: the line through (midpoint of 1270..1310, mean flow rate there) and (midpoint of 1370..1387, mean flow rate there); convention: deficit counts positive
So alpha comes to -1.77 kPa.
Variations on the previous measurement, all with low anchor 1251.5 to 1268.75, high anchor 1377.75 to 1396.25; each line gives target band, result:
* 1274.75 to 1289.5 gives 2.16 kPa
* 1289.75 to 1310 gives 3.09 kPa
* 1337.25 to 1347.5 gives -0.70 kPa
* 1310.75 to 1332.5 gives 2.88 kPa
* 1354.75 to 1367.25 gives -0.45 kPa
